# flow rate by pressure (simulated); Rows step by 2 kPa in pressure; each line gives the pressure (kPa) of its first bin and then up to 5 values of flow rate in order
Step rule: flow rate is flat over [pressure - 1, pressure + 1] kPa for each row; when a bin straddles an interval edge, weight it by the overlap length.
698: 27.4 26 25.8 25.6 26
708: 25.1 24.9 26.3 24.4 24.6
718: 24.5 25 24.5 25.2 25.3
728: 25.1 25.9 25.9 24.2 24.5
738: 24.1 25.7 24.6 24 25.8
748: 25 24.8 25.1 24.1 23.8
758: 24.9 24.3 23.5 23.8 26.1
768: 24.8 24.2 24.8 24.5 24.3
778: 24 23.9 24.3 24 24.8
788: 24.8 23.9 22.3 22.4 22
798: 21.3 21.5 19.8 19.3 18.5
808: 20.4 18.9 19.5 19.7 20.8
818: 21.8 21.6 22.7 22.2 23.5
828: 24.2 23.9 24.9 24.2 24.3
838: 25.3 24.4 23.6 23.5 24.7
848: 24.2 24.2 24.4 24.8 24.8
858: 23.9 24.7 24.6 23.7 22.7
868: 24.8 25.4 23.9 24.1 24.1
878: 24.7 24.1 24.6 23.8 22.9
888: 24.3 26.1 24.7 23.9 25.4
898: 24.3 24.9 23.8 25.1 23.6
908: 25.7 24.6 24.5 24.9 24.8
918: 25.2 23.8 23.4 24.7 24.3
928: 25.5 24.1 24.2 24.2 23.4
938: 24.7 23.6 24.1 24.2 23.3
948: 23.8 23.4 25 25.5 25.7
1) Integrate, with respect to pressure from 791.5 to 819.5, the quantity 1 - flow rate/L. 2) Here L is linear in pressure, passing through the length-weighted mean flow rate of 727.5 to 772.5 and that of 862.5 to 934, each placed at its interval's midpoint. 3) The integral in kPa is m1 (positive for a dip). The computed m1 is 4.6 kPa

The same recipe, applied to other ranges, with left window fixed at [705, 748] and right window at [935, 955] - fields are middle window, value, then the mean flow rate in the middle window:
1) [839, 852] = 0.2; 24.1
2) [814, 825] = 1.3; 21.6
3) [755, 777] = 0.4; 24.5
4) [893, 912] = -0.2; 24.6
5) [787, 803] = 1.6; 22.2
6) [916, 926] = -0.1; 24.3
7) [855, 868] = 0.2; 24.1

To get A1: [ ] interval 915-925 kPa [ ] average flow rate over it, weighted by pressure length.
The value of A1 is 24.4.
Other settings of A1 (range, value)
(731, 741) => 24.9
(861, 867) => 23.7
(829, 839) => 24.5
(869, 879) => 24.4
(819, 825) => 22.2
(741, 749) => 24.9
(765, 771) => 25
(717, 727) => 24.9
